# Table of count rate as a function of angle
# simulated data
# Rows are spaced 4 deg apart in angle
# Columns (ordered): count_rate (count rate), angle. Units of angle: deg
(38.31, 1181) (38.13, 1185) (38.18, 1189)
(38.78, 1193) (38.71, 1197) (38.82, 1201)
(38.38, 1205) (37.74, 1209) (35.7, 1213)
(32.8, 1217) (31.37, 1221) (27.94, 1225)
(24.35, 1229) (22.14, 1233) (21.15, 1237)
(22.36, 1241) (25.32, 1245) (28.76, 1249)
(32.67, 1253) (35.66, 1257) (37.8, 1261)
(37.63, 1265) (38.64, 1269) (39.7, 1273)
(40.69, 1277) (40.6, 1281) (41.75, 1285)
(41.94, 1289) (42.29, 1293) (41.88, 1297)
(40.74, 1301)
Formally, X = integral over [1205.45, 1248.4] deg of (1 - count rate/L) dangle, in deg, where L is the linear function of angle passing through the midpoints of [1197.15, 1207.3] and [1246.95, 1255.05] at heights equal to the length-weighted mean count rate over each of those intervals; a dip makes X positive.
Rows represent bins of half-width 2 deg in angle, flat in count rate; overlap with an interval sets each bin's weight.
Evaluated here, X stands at 7.8 deg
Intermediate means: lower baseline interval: 38.6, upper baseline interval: 30.7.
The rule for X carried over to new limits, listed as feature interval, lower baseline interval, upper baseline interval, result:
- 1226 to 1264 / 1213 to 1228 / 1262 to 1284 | 7.7 deg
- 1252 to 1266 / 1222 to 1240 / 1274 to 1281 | -0.8 deg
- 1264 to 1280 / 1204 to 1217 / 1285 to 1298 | 0.5 deg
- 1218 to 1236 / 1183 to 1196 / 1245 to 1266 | 4.6 deg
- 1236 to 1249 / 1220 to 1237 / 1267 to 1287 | 2.6 deg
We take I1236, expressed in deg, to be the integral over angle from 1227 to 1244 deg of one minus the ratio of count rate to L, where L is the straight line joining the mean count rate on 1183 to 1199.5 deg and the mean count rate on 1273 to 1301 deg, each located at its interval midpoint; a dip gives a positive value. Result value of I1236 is 7.32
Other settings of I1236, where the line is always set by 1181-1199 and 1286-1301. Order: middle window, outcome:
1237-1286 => 7.73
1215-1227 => 2.66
